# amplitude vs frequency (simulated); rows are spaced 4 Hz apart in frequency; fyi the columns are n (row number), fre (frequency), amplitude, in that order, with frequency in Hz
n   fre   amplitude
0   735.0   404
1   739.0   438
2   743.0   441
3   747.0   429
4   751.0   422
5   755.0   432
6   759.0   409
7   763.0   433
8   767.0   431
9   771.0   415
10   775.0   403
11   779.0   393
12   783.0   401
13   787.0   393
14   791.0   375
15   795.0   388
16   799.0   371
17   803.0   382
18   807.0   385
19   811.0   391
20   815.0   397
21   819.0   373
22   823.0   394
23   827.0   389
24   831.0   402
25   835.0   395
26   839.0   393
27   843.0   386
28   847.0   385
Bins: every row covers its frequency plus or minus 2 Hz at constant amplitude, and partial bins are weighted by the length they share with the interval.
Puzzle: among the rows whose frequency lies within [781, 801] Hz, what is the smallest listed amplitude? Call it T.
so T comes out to 371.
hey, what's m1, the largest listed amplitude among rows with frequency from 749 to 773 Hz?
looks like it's 433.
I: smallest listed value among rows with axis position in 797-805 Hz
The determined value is 371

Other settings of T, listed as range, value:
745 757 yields 422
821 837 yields 389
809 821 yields 373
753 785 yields 393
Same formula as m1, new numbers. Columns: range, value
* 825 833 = 402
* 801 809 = 385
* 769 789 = 415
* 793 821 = 397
